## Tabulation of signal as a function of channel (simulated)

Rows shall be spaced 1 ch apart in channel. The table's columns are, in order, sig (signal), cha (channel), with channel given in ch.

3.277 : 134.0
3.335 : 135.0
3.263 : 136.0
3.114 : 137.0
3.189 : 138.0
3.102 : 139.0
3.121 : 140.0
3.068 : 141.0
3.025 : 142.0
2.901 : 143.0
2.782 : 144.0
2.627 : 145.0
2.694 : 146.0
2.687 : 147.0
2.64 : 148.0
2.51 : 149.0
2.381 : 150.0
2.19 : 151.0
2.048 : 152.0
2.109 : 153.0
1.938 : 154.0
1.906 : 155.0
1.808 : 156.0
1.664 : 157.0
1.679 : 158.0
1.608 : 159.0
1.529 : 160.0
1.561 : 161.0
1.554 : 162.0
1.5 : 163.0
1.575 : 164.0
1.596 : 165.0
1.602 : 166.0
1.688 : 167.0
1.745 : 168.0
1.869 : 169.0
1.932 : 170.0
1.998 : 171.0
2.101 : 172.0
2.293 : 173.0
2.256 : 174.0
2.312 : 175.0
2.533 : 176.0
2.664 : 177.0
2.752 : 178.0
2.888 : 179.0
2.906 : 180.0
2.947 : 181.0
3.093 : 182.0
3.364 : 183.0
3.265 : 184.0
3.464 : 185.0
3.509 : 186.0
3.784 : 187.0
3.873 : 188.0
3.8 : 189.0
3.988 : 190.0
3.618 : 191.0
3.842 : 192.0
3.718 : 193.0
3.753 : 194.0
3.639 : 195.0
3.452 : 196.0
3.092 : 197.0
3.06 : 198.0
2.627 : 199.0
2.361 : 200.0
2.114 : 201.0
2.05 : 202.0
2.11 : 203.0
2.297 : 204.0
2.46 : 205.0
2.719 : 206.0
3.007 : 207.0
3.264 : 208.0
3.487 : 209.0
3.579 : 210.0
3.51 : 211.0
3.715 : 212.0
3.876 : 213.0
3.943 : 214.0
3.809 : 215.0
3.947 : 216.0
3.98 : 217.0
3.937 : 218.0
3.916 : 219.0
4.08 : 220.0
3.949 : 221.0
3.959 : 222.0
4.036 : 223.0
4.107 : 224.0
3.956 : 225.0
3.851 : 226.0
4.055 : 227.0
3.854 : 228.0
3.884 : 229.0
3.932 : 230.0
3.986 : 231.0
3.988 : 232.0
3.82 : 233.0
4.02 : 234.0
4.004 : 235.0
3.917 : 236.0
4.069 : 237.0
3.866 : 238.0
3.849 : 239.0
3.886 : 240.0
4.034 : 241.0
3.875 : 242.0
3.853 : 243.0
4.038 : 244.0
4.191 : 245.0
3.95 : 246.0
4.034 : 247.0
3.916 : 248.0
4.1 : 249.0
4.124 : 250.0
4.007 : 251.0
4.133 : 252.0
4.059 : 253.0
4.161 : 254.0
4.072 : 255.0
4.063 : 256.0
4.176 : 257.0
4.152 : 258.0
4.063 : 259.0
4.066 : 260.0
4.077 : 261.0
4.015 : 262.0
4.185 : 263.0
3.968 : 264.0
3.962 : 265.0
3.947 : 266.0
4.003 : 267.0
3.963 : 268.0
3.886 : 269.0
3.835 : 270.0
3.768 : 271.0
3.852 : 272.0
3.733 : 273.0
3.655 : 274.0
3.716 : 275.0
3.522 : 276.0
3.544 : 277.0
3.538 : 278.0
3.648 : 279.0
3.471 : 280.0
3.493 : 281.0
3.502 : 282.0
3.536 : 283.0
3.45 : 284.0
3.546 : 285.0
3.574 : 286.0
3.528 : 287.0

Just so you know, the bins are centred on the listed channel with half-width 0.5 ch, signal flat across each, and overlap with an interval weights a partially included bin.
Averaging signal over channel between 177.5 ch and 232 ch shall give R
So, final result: 3.45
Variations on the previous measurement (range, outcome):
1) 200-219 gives 3.21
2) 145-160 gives 2.13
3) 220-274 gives 3.98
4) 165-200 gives 2.9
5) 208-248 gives 3.91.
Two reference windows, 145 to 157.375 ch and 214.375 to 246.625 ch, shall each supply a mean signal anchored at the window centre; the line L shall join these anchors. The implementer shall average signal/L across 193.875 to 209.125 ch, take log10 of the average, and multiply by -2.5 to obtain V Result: 0.18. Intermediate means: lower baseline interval 2.24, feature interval 2.81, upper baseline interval 3.96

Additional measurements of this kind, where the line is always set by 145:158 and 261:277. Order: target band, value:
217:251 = -0.180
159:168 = 0.440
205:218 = -0.159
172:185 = -0.072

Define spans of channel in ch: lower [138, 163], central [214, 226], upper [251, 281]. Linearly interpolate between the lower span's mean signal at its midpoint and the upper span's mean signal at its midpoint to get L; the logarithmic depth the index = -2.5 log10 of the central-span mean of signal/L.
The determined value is -0.21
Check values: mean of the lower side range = 2.3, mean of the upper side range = 3.9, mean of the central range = 3.96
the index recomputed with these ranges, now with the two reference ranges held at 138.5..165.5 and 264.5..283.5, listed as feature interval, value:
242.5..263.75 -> -0.18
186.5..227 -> -0.20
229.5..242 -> -0.21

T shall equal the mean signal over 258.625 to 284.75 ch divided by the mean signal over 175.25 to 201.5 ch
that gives 1.2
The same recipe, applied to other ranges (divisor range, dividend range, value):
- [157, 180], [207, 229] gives 1.94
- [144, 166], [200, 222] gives 1.66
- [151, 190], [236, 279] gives 1.68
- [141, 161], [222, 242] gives 1.75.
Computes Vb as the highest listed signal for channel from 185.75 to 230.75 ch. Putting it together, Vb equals 4.107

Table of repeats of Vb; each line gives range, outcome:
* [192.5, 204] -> 3.753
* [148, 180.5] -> 2.906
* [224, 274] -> 4.191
